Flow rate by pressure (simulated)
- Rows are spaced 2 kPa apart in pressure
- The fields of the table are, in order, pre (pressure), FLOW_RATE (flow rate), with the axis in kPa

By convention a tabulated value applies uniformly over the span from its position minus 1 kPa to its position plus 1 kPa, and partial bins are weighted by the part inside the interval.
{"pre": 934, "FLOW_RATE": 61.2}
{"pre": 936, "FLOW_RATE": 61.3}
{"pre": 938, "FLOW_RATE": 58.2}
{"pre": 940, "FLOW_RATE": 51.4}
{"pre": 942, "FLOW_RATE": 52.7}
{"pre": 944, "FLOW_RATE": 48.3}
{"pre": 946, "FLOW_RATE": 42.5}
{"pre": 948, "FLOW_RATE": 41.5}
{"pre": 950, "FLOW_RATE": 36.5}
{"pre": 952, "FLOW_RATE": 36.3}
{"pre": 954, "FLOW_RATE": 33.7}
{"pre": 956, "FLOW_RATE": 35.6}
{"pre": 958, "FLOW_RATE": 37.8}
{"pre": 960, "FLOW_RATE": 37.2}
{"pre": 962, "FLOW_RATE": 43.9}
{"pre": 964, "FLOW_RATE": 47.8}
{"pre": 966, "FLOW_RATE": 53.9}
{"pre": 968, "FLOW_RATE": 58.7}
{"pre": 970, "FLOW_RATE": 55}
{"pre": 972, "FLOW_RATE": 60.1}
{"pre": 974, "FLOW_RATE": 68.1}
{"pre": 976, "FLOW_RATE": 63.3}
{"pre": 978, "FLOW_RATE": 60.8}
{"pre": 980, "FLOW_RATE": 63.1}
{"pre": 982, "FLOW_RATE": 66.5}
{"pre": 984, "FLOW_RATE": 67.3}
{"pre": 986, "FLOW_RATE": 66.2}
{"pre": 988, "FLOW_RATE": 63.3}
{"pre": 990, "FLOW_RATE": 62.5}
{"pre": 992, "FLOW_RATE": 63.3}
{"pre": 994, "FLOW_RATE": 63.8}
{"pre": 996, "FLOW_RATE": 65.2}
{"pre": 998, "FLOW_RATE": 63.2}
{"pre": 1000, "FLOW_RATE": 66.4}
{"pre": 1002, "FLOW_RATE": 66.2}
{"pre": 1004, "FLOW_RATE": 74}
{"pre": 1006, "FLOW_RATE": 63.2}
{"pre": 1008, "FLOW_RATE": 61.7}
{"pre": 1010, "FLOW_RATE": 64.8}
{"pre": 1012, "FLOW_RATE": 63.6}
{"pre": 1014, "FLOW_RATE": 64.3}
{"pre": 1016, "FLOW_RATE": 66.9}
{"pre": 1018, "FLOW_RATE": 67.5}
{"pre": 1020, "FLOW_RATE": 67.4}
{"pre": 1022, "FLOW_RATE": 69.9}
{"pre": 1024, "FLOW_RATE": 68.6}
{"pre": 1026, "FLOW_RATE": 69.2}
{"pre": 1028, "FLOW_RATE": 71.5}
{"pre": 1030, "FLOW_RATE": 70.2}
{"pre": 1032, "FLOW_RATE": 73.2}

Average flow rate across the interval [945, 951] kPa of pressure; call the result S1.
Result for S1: 40.2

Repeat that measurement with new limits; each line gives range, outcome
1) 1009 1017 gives 64.9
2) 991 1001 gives 64.4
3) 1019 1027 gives 68.8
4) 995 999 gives 64.2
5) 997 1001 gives 64.8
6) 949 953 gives 36.4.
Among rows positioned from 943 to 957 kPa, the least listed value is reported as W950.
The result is 33.7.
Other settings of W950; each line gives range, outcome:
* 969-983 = 55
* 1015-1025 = 66.9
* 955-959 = 35.6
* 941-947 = 42.5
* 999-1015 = 61.7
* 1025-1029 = 69.2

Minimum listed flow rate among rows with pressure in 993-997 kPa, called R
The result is 63.8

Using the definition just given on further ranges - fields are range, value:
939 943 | 51.4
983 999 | 62.5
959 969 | 37.2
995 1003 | 63.2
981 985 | 66.5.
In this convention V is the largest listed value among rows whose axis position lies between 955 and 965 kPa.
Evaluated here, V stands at 47.8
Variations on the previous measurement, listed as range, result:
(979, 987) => 67.3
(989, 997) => 65.2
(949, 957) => 36.5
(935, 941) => 61.3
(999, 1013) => 74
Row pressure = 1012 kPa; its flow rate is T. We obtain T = 63.6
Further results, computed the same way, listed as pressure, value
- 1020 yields 67.4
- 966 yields 53.9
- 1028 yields 71.5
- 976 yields 63.3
